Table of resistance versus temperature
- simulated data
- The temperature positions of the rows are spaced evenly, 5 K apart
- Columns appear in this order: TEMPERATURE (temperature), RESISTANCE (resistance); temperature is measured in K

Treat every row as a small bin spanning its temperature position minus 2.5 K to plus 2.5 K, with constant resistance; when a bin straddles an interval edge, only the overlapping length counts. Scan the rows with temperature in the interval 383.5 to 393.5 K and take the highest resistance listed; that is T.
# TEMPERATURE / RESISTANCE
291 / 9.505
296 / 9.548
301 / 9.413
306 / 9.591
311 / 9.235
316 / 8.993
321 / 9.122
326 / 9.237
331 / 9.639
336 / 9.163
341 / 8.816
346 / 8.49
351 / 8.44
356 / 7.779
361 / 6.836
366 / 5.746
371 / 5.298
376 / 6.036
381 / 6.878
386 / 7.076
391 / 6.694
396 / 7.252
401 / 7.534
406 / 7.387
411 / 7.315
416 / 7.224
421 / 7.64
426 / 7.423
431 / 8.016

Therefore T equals 7.076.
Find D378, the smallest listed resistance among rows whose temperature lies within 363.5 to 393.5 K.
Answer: 5.298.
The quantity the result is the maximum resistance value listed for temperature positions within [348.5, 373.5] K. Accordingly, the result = 8.44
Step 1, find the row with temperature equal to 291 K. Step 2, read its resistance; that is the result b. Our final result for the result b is 9.505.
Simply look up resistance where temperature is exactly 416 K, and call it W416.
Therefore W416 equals 7.224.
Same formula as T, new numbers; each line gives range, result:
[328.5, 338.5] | 9.639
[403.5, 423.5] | 7.64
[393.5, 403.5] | 7.534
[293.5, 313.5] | 9.591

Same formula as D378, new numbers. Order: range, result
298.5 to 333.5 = 8.993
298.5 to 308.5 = 9.413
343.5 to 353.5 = 8.44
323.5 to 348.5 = 8.49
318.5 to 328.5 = 9.122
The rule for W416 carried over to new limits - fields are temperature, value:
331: 9.639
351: 8.44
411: 7.315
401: 7.534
